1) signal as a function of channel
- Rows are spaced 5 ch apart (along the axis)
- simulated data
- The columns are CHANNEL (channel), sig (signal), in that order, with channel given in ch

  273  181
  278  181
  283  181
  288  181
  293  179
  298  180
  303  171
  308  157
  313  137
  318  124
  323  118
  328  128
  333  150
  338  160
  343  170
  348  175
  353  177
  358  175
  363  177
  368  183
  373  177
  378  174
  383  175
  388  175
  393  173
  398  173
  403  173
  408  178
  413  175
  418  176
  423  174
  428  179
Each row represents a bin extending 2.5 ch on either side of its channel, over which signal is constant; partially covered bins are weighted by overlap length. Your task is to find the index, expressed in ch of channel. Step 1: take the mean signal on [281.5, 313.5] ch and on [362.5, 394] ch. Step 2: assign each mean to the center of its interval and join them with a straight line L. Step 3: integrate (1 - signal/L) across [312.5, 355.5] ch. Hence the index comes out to 6.0 ch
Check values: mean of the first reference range 171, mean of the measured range 149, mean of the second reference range 176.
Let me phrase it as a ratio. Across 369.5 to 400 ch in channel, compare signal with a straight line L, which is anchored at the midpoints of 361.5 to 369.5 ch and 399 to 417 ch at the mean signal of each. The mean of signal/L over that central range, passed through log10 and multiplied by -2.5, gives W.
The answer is 0.02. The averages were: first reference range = 180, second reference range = 175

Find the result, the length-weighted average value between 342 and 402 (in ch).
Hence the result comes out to 175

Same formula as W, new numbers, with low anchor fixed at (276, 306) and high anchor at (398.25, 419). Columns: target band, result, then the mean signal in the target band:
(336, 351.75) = 0.05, 169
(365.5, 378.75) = -0.01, 179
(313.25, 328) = 0.38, 125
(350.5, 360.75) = 0.00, 176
